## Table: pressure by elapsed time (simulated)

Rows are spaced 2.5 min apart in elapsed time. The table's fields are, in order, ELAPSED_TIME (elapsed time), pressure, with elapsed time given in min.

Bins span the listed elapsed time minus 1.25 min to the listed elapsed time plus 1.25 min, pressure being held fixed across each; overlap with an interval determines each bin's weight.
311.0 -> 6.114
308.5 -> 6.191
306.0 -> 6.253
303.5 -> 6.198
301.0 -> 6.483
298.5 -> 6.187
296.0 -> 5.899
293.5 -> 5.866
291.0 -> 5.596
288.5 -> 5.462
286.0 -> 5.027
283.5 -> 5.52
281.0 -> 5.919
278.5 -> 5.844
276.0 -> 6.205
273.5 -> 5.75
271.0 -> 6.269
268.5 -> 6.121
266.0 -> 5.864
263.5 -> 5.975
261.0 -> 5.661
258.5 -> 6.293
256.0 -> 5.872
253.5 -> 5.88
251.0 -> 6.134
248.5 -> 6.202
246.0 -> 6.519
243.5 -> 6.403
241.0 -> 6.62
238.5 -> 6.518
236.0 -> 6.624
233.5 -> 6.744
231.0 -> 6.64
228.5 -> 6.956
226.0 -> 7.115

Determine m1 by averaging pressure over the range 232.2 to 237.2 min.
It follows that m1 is 6.68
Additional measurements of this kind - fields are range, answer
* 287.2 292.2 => 5.52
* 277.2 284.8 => 5.76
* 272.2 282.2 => 5.93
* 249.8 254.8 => 6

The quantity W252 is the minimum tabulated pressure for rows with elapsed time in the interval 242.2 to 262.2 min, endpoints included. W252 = 5.661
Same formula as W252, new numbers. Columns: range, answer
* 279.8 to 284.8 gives 5.52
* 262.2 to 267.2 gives 5.864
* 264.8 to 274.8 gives 5.75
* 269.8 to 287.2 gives 5.027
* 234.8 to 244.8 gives 6.403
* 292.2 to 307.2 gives 5.866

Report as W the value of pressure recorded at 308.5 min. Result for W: 6.191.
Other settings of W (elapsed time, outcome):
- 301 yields 6.483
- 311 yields 6.114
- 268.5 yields 6.121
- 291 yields 5.596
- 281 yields 5.919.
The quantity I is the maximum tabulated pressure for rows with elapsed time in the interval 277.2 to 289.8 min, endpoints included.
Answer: 5.919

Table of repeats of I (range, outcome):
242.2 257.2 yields 6.519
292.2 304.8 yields 6.483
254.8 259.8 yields 6.293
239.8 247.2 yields 6.62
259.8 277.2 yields 6.269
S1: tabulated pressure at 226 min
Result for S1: 7.115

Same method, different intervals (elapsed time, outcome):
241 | 6.62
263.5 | 5.975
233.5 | 6.744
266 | 5.864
